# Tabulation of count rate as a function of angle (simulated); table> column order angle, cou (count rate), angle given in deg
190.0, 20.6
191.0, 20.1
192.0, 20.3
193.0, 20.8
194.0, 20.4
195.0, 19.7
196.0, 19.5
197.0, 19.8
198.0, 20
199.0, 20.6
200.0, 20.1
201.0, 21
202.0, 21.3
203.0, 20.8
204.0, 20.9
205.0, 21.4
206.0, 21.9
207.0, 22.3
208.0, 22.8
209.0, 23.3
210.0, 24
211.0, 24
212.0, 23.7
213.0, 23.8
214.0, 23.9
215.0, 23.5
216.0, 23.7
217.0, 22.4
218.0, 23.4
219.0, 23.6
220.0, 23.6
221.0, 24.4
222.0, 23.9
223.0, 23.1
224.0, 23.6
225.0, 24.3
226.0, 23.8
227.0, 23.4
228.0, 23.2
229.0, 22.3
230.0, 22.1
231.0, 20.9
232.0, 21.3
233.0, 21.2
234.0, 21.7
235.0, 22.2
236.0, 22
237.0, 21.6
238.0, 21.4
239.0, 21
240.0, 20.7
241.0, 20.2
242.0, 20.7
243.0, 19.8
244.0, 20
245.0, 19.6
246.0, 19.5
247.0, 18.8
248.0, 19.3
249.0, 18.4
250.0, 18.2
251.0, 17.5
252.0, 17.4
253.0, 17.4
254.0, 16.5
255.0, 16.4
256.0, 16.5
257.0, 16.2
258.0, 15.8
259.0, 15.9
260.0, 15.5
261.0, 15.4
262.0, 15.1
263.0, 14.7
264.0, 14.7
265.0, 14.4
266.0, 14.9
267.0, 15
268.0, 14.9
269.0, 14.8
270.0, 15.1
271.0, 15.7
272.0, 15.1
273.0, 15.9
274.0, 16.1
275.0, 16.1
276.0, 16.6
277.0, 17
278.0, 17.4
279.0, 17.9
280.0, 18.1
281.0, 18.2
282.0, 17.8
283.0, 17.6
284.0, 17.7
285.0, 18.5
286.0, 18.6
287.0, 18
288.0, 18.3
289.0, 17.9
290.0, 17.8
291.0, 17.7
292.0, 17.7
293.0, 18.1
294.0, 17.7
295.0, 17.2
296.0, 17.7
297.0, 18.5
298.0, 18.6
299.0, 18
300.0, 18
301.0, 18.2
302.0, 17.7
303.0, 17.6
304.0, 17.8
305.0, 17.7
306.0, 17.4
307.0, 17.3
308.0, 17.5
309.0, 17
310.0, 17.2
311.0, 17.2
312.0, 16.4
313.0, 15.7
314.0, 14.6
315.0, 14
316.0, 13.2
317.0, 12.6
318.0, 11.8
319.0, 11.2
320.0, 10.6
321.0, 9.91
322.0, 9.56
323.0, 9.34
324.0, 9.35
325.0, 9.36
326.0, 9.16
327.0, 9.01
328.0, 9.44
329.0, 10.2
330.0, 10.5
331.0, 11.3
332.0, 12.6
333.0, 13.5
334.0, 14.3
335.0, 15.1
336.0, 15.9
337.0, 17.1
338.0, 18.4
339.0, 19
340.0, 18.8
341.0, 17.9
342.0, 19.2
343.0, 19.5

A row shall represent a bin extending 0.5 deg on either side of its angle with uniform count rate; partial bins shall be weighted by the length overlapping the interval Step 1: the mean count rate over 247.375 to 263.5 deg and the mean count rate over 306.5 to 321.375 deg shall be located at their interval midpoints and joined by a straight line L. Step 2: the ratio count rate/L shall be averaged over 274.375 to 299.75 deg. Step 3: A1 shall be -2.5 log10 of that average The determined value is -0.15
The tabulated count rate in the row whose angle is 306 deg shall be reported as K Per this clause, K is 17.4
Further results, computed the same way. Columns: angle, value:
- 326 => 9.16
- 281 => 18.2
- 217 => 22.4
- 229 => 22.3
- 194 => 20.4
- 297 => 18.5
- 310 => 17.2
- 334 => 14.3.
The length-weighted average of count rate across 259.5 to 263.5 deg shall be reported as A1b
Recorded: 15.2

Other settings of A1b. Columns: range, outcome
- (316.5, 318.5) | 12.2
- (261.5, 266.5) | 14.8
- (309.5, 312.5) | 16.9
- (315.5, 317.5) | 12.9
